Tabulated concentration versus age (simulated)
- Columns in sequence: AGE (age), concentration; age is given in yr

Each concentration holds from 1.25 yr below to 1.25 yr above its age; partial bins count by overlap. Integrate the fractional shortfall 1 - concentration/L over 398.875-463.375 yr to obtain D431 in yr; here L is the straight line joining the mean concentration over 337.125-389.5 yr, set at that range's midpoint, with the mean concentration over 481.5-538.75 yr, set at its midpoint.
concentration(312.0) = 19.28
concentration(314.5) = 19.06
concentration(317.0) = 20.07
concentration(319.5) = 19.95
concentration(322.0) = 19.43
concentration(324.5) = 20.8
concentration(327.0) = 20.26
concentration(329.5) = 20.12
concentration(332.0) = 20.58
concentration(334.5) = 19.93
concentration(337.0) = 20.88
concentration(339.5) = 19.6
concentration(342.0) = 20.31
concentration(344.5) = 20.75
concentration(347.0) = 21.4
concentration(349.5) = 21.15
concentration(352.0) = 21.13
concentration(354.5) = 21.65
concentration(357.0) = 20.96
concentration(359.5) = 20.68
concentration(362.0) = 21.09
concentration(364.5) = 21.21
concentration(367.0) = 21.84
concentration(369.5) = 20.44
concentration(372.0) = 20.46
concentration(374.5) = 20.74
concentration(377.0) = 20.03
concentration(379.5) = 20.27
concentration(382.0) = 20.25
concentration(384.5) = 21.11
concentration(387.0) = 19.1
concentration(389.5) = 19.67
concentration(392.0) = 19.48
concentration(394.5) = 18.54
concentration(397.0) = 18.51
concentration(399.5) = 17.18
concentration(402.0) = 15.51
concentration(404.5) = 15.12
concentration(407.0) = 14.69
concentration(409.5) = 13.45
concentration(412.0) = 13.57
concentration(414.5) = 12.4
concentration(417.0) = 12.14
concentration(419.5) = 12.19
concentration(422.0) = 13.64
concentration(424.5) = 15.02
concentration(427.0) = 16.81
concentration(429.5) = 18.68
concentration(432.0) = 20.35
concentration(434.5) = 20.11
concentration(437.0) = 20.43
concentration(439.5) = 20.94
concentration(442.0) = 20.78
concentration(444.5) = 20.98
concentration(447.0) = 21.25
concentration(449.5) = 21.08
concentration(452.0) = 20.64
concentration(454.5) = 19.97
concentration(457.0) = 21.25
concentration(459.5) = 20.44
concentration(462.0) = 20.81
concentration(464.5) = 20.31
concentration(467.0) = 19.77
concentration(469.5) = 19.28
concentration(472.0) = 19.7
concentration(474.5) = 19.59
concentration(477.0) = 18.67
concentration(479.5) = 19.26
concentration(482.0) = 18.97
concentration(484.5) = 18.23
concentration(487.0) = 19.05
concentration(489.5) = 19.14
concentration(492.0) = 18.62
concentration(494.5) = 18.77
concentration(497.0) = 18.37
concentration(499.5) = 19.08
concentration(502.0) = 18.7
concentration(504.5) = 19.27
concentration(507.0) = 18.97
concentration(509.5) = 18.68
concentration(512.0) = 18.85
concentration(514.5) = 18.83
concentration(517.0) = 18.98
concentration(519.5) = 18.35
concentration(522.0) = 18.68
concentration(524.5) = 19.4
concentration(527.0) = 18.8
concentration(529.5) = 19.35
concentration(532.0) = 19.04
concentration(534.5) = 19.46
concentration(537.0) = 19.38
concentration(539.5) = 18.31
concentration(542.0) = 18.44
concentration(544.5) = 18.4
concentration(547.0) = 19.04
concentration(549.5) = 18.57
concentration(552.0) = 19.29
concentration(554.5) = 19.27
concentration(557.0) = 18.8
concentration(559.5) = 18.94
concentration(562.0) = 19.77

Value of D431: 7.0 yr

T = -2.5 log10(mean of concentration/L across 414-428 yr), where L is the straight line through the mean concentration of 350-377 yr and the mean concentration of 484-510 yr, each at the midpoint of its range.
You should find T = 0.412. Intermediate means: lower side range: 21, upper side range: 18.8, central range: 13.7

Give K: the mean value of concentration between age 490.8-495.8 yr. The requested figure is 18.7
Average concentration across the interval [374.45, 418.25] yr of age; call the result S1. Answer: 17.2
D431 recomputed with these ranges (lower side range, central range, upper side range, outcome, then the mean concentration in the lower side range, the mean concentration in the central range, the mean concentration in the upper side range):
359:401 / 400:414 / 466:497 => 3.7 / 20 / 14.5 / 19.1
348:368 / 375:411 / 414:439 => 1.4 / 21.2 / 18.1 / 16.4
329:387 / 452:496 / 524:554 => 0.1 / 20.7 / 19.5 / 19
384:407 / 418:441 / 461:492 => 1.3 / 18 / 17.6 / 19.4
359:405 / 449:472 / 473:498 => -1.5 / 19.6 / 20.3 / 18.9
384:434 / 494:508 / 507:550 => -0.4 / 16.3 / 18.9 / 18.9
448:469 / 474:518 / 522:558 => 2.0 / 20.5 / 18.9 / 19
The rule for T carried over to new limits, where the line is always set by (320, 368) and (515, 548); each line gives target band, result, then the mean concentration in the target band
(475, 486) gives 0.03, 18.8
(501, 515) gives 0.01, 18.9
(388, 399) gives 0.07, 18.9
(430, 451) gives -0.05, 20.7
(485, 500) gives 0.03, 18.8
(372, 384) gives 0.00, 20.4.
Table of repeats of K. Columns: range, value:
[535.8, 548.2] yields 18.7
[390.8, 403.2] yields 17.8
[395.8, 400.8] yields 17.8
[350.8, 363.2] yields 21.1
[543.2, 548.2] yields 18.7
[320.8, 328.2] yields 20.2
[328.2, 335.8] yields 20.2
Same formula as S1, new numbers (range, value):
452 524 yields 19.3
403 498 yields 18.3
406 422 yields 13.1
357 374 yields 20.9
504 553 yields 18.9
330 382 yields 20.7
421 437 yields 17.7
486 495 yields 18.9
